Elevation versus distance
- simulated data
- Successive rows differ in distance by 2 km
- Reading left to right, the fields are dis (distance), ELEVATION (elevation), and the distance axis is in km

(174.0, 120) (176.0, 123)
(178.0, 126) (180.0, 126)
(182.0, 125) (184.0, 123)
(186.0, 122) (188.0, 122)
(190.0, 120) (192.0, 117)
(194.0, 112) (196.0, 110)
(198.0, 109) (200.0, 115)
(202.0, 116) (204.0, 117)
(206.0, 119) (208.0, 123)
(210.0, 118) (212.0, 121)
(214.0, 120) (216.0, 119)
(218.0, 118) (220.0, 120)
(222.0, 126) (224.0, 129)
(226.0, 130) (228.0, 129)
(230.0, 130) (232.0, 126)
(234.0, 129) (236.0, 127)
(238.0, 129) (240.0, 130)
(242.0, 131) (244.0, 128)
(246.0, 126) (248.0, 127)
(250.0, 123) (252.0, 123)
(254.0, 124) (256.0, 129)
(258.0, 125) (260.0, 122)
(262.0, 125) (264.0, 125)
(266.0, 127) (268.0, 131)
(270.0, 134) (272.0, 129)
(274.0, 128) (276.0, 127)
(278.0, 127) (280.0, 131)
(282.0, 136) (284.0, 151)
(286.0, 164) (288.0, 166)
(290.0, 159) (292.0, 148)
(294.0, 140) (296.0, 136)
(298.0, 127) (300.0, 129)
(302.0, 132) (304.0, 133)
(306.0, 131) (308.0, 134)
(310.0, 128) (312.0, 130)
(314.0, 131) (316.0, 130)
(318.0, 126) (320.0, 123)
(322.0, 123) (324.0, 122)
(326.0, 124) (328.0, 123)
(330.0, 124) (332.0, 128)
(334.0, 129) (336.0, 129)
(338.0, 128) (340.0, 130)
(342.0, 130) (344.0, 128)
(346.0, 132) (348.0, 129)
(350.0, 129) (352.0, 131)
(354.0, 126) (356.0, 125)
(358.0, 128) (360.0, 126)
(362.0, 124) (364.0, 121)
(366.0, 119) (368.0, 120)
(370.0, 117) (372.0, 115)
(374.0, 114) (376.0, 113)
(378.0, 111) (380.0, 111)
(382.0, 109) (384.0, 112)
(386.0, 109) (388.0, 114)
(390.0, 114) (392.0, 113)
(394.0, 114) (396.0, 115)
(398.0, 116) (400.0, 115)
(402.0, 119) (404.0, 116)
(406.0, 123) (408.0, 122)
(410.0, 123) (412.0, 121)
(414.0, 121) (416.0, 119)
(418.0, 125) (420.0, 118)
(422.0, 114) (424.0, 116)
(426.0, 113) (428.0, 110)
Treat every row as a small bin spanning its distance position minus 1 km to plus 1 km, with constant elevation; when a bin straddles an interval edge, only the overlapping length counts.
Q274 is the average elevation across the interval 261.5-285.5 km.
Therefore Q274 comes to 132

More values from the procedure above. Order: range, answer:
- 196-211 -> 116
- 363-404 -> 115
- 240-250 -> 128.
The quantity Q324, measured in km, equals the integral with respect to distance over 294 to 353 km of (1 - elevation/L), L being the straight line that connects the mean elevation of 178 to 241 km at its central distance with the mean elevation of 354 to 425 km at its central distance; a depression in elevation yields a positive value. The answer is -4.75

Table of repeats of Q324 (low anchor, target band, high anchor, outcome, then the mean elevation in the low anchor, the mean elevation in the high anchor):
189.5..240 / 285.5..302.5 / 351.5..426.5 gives -3.49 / 121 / 118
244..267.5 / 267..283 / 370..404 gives -0.88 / 125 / 114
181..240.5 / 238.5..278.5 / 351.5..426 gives -2.14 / 122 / 118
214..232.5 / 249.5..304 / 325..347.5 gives -3.37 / 125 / 128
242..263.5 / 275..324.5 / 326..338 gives -3.70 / 125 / 126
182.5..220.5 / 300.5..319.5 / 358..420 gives -2.06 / 118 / 117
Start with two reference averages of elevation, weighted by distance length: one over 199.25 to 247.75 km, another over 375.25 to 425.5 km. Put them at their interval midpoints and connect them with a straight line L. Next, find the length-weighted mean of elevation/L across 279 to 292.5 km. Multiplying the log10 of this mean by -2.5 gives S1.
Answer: -0.24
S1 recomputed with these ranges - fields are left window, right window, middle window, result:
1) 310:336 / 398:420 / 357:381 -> 0.04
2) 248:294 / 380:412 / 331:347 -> -0.04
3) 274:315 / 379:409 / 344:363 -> -0.03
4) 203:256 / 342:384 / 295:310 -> -0.07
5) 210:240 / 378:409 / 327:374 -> -0.07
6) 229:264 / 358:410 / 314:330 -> -0.03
